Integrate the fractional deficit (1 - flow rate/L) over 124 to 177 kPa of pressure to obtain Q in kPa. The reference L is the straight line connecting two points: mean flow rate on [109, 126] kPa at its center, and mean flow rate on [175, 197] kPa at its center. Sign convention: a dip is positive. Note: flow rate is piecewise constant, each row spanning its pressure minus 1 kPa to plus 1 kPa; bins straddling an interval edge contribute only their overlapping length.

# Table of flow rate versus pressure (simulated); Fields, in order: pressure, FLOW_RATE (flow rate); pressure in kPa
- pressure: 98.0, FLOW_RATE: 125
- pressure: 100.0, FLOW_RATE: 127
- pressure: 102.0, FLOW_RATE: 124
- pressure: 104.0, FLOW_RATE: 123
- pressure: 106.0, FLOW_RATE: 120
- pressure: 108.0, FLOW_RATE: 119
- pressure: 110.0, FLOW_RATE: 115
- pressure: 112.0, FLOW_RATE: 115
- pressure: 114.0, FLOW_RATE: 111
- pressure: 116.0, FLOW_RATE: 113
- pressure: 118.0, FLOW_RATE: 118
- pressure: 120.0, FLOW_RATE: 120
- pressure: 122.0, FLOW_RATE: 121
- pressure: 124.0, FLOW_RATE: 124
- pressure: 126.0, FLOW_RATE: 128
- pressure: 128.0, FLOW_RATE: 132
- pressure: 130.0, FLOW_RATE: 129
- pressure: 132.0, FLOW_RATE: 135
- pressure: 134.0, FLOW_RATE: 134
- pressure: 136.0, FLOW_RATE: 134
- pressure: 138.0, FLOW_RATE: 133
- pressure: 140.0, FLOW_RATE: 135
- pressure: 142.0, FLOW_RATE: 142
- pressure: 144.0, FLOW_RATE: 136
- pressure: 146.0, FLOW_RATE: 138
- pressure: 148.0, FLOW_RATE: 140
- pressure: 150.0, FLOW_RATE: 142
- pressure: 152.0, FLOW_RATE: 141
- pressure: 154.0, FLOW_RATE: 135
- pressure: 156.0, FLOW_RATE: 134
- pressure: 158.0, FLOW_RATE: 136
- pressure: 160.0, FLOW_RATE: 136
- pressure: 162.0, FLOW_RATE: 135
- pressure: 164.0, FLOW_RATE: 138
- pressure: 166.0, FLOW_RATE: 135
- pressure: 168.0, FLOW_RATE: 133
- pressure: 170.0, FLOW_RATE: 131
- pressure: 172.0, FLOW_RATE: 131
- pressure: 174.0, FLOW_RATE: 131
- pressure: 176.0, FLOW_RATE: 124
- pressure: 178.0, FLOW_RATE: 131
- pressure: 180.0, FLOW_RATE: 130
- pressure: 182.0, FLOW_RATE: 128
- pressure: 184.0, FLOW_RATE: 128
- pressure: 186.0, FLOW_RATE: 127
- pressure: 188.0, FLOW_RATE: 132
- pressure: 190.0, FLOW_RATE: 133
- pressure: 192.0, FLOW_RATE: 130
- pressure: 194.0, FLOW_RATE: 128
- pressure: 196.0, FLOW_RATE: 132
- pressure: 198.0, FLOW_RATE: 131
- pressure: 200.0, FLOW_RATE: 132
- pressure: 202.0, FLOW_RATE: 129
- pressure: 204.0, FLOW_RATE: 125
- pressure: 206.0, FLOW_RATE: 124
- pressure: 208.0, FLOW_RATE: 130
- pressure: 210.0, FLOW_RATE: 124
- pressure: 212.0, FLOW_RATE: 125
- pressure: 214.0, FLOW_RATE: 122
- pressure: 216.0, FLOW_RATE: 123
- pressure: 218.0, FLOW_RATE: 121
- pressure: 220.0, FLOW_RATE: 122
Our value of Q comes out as -4.7 kPa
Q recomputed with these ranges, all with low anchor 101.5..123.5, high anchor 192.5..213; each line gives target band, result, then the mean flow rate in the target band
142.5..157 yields -1.9 kPa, 138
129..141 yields -1.3 kPa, 133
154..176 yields -1.7 kPa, 134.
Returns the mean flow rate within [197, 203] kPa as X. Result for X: 131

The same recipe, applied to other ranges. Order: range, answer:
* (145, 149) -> 139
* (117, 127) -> 122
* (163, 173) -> 134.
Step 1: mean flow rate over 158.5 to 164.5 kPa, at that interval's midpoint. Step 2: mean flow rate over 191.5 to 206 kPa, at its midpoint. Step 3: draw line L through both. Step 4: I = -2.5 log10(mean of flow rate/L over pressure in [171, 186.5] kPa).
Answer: 0.03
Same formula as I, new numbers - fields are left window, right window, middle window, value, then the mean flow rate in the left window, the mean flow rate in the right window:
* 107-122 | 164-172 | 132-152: -0.10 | 116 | 133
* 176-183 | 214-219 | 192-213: -0.03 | 129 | 122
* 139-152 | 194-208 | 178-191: 0.02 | 139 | 129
